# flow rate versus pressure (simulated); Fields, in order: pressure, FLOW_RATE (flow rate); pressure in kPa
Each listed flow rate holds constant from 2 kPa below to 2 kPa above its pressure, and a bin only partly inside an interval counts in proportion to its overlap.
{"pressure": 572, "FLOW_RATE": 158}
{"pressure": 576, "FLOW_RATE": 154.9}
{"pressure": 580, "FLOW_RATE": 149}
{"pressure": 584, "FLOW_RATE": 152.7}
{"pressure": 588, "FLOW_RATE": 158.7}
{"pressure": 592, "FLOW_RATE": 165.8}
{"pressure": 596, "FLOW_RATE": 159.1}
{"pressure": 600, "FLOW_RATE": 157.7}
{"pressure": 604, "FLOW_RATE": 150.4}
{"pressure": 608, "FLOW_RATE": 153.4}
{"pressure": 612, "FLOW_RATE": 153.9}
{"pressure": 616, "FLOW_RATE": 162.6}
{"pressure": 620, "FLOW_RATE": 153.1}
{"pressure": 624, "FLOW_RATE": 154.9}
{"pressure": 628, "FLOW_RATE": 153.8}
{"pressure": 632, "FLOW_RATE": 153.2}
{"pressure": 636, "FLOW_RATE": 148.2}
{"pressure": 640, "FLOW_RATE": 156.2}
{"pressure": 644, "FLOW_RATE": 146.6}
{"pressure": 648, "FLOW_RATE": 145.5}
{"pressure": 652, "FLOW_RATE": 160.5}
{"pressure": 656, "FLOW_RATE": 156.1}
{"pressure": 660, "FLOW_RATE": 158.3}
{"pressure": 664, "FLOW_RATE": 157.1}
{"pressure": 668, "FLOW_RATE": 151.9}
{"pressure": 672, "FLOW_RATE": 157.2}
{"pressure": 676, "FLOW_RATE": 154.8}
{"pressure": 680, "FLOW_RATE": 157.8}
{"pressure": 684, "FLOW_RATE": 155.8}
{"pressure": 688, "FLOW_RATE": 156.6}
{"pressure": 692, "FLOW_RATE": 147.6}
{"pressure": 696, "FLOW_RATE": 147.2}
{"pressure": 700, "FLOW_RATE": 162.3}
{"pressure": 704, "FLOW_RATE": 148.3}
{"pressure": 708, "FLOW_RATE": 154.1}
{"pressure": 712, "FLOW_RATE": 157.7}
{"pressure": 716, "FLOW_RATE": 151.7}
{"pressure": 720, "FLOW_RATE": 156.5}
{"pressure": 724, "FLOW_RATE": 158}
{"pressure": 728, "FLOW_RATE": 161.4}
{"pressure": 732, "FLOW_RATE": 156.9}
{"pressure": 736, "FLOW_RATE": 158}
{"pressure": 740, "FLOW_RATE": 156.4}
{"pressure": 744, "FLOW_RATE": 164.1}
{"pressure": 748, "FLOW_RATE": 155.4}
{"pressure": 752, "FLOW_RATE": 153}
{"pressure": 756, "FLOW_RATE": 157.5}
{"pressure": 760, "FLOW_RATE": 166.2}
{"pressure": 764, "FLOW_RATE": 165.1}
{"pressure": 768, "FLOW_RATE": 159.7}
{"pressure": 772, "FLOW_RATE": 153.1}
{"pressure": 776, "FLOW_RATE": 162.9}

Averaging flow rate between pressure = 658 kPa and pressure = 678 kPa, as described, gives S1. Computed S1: 156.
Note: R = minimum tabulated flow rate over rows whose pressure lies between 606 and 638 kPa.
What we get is 148.2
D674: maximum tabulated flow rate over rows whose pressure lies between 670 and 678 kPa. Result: 157.2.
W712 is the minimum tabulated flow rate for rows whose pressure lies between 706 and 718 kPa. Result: 151.7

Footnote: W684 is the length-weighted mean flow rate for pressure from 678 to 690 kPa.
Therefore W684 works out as 157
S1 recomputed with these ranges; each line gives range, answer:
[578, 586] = 151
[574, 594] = 156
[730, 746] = 159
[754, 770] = 162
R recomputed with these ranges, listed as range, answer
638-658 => 145.5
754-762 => 157.5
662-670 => 151.9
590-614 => 150.4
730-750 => 155.4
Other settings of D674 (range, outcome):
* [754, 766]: 166.2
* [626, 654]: 160.5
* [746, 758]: 157.5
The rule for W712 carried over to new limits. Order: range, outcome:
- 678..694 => 147.6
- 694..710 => 147.2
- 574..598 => 149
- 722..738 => 156.9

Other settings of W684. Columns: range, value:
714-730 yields 157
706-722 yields 155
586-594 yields 162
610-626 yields 156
